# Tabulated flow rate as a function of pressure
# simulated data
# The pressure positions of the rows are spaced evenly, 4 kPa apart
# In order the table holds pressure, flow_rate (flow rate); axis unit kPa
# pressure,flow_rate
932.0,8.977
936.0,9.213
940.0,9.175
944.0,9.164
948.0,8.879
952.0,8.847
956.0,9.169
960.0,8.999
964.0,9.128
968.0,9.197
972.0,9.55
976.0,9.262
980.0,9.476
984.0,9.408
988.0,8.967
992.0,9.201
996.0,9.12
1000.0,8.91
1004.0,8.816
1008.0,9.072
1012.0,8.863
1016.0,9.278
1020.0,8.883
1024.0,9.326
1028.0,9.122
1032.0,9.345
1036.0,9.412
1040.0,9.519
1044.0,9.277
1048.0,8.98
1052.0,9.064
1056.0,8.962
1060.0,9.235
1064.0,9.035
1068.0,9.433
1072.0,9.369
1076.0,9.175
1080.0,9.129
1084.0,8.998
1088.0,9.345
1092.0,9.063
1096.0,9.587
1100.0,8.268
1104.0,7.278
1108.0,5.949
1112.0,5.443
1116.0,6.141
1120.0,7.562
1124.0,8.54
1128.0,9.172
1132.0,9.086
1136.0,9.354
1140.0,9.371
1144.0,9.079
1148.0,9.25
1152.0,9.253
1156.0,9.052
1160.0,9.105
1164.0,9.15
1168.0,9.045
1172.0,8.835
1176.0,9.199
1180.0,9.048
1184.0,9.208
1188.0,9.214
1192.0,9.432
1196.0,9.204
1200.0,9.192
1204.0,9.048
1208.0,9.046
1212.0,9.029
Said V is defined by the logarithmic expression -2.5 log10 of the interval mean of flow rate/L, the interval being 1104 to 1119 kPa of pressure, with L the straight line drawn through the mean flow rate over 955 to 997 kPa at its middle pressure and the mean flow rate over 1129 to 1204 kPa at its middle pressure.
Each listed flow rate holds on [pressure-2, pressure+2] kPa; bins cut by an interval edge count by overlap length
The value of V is 0.44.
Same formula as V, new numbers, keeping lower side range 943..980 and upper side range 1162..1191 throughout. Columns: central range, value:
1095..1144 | 0.144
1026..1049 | -0.018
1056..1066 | 0.004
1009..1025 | 0.008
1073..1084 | -0.002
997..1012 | 0.025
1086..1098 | -0.024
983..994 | -0.003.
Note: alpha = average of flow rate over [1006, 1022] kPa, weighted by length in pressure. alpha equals 9.02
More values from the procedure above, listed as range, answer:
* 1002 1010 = 8.94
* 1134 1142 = 9.36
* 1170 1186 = 9.07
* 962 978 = 9.28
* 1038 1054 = 9.21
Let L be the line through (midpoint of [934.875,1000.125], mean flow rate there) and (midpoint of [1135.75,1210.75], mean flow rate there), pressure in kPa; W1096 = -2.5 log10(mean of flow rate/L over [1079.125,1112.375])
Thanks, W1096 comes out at 0.12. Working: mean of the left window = 9.16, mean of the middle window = 8.21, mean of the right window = 9.16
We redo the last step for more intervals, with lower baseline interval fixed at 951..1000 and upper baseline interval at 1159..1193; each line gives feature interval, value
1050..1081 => 0.00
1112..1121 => 0.38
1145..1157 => -0.01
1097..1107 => 0.18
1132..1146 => -0.01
